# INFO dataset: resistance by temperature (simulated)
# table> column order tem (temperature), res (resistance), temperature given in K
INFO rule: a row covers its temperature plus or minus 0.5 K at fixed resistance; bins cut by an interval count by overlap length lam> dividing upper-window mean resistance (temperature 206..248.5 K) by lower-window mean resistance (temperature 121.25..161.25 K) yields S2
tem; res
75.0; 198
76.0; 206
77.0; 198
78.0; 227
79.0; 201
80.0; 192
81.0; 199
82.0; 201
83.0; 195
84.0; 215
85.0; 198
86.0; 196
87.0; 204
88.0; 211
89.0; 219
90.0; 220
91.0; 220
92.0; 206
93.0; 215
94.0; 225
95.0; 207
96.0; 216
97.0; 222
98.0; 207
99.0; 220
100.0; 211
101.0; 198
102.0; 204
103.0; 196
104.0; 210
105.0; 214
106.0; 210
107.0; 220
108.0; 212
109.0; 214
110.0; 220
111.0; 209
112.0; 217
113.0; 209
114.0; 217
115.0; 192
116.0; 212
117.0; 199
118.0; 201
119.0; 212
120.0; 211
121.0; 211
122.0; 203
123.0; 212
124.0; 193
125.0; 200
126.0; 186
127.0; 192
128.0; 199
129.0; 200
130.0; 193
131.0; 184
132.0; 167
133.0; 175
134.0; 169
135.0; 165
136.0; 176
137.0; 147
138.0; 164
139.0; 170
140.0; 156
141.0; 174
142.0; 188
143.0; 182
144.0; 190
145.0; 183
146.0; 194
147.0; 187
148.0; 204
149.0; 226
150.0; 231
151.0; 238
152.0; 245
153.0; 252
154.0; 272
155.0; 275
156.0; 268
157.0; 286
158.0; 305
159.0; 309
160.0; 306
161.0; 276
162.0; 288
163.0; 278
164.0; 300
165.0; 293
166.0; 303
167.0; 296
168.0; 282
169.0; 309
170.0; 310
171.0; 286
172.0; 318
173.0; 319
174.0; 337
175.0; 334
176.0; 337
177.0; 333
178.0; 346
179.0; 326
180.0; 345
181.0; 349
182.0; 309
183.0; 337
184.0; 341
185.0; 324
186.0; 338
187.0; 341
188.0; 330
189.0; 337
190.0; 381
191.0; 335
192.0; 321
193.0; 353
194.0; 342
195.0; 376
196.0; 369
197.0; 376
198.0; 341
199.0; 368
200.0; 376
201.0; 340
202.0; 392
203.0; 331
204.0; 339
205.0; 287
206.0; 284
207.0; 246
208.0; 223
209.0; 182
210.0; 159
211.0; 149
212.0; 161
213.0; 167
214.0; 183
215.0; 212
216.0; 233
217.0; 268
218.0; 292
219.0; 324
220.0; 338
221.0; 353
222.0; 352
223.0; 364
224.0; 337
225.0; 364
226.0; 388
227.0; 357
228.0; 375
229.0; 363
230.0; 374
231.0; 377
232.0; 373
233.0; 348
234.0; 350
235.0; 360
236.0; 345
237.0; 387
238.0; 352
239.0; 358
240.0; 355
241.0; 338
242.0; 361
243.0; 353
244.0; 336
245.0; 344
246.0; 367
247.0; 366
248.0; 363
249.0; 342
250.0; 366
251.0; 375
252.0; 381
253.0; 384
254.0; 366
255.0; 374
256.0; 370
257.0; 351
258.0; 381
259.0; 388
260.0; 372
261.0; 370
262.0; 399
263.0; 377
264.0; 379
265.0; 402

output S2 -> 1.5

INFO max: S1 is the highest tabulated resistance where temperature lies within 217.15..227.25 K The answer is 388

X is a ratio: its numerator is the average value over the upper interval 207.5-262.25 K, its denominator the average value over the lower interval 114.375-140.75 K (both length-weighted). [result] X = 1.76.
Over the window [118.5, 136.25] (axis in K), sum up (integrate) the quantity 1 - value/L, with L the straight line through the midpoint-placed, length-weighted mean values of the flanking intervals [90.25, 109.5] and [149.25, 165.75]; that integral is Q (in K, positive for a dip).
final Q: 3.69 K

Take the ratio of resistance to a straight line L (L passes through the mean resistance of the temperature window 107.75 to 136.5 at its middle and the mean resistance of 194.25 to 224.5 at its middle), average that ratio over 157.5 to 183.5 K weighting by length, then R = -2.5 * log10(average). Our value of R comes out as -0.244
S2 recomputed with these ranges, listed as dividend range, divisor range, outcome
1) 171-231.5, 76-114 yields 1.51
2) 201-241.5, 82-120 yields 1.47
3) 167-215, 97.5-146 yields 1.58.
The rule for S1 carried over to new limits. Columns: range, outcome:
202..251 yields 392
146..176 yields 337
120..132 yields 212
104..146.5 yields 220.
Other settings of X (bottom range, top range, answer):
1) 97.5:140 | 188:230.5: 1.57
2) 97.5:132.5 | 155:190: 1.54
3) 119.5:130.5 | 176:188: 1.68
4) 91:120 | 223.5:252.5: 1.71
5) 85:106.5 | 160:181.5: 1.48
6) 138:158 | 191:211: 1.43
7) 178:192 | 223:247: 1.06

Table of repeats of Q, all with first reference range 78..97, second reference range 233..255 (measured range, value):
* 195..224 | 3.30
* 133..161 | 5.24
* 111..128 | 2.49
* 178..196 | -2.16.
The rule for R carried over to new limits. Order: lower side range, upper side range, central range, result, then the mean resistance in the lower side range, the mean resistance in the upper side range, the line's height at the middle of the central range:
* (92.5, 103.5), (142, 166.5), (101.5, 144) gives 0.172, 211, 252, 229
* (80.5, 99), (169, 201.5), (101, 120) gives 0.140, 210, 339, 238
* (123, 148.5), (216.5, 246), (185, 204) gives -0.223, 182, 352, 286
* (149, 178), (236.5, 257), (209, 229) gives 0.201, 292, 362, 338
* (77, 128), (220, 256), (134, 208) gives 0.003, 208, 361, 285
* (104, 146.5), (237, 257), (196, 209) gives -0.078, 194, 361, 300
